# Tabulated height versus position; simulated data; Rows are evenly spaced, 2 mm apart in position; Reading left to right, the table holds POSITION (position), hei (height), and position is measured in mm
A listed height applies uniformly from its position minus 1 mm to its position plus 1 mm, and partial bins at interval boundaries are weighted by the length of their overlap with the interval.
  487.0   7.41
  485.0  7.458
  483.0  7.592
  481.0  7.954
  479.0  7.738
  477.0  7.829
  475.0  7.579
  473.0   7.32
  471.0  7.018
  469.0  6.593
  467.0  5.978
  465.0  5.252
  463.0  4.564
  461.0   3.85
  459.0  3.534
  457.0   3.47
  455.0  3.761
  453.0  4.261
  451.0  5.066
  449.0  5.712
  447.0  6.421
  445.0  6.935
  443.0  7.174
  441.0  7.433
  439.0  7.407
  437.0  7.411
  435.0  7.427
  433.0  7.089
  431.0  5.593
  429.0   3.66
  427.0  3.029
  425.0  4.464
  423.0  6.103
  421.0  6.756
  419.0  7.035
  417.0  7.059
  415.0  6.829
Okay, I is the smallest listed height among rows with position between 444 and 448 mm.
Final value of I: 6.421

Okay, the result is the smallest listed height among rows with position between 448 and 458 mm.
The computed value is 3.47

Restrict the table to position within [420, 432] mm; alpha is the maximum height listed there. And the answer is 6.756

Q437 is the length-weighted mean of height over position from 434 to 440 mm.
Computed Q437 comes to 7.41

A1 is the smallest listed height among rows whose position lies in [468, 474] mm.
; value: 6.593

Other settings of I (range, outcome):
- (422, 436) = 3.029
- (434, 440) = 7.407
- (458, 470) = 3.534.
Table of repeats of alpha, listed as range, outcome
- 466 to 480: 7.829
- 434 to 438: 7.427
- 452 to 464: 4.564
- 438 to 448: 7.433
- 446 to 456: 6.421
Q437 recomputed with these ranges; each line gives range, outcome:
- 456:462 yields 3.62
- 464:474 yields 6.43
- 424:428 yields 3.75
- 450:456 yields 4.36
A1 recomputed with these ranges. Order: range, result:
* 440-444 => 7.174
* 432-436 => 7.089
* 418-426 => 4.464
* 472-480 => 7.32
